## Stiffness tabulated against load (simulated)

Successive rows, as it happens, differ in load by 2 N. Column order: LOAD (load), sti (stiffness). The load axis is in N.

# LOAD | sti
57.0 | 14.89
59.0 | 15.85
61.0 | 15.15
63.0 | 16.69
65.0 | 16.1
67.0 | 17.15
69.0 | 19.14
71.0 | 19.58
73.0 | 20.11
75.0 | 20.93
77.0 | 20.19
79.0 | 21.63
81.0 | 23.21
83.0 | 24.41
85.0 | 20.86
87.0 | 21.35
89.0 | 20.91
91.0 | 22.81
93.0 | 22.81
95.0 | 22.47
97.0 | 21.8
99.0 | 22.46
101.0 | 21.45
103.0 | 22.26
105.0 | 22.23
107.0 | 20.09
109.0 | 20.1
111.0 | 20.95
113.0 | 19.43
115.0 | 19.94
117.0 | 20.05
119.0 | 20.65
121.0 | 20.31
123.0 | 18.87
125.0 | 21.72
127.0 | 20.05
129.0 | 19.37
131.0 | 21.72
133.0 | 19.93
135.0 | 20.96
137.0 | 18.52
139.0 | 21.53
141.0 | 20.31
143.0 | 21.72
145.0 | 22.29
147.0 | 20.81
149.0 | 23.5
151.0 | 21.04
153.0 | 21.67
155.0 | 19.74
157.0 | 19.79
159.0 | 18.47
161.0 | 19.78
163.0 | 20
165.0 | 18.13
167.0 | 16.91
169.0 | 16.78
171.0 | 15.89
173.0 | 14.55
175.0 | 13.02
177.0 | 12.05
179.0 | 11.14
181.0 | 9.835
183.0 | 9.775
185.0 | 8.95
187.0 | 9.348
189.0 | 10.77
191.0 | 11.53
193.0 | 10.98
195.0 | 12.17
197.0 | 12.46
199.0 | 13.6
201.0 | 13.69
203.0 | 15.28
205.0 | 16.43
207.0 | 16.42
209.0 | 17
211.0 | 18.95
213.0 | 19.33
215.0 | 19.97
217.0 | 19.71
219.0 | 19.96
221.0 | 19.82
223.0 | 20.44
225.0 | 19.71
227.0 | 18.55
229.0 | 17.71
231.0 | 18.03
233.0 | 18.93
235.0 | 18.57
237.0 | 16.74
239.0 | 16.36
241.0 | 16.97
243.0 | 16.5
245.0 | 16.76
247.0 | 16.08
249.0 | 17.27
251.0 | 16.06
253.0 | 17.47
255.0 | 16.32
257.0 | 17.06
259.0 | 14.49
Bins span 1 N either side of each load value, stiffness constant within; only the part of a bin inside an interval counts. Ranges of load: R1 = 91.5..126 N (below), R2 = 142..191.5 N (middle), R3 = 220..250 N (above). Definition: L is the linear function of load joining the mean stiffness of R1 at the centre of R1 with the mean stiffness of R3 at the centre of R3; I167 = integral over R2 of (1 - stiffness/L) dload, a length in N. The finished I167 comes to 8.4 N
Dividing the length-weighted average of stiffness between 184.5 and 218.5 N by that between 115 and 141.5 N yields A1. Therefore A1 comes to 0.72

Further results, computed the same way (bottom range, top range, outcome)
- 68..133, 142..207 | 0.75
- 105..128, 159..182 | 0.76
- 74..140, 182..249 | 0.76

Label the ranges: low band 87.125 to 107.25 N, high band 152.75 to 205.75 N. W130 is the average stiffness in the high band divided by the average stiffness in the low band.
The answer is 0.66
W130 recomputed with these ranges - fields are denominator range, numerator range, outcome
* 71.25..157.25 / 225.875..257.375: 0.82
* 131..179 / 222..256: 0.93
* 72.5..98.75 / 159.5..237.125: 0.72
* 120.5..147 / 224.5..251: 0.85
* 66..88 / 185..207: 0.61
